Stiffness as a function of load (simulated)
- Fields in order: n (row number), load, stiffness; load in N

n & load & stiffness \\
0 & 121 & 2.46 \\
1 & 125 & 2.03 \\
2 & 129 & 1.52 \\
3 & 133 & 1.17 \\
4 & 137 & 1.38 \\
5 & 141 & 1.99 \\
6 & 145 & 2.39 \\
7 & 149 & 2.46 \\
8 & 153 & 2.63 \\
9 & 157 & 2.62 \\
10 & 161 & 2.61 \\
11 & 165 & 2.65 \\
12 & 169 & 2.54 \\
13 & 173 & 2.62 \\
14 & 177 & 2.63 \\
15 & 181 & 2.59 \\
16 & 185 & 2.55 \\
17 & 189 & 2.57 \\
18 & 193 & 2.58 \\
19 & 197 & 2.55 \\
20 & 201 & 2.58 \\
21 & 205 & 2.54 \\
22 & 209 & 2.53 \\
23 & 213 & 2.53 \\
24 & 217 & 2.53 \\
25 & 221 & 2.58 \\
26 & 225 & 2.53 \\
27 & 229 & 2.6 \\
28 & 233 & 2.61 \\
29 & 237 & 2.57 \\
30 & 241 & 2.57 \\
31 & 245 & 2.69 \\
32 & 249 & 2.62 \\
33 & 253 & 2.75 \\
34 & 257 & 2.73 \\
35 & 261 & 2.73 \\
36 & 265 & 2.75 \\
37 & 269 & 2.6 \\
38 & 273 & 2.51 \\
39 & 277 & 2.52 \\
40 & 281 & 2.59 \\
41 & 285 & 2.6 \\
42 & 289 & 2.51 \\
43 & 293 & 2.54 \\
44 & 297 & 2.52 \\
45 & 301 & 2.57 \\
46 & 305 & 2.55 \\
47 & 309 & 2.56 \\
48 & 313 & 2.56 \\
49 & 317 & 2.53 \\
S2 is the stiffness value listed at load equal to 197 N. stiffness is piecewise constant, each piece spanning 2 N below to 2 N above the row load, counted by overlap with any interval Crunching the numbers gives 2.55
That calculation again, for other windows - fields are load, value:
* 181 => 2.59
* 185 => 2.55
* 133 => 1.17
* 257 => 2.73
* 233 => 2.61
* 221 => 2.58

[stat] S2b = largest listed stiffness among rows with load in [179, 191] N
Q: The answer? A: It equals 2.59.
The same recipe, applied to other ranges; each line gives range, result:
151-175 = 2.65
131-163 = 2.63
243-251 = 2.69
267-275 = 2.6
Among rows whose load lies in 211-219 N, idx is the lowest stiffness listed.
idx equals 2.53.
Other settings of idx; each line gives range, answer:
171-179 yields 2.62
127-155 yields 1.17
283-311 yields 2.51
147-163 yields 2.46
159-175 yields 2.54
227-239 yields 2.57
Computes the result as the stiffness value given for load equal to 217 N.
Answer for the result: 2.53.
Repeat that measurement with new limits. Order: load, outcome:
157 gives 2.62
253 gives 2.75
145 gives 2.39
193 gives 2.58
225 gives 2.53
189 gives 2.57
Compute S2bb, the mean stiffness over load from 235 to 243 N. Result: 2.57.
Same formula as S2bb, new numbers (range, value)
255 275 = 2.66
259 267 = 2.74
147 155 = 2.54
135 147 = 1.92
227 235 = 2.6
